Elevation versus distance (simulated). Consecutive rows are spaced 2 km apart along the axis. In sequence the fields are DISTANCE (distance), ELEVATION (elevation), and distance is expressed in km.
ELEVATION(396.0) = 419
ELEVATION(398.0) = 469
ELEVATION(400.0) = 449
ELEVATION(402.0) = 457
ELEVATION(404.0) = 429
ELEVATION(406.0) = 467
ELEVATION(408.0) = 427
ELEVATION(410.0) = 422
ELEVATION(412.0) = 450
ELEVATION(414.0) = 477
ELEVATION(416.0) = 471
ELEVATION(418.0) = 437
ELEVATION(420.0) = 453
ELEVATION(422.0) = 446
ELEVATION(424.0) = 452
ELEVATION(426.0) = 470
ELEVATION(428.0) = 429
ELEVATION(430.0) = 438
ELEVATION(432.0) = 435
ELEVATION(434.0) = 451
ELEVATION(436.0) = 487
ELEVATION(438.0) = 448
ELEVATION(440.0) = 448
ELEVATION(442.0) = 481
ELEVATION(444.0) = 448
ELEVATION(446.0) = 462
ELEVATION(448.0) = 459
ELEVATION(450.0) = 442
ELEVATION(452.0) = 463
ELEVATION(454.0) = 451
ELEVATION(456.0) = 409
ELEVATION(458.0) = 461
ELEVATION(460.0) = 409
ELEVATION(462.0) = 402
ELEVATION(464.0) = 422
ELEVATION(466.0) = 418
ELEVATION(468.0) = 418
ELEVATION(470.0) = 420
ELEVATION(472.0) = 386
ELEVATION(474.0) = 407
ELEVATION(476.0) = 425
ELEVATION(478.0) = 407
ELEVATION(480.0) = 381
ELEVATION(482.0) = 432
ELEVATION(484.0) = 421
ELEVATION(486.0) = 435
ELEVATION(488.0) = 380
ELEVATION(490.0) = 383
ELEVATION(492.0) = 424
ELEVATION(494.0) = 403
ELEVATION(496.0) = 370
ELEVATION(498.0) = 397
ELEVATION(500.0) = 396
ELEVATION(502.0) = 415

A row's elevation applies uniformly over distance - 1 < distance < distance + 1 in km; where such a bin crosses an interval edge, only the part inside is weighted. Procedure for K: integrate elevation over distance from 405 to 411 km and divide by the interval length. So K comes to 439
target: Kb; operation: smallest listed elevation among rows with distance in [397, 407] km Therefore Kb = 429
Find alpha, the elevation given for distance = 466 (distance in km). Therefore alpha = 418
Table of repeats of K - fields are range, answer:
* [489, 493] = 404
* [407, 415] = 444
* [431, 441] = 454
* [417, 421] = 445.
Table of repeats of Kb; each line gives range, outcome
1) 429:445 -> 435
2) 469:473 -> 386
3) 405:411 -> 422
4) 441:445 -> 448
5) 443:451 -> 442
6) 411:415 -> 450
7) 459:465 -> 402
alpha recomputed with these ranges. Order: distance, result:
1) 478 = 407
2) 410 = 422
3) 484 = 421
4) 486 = 435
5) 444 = 448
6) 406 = 467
